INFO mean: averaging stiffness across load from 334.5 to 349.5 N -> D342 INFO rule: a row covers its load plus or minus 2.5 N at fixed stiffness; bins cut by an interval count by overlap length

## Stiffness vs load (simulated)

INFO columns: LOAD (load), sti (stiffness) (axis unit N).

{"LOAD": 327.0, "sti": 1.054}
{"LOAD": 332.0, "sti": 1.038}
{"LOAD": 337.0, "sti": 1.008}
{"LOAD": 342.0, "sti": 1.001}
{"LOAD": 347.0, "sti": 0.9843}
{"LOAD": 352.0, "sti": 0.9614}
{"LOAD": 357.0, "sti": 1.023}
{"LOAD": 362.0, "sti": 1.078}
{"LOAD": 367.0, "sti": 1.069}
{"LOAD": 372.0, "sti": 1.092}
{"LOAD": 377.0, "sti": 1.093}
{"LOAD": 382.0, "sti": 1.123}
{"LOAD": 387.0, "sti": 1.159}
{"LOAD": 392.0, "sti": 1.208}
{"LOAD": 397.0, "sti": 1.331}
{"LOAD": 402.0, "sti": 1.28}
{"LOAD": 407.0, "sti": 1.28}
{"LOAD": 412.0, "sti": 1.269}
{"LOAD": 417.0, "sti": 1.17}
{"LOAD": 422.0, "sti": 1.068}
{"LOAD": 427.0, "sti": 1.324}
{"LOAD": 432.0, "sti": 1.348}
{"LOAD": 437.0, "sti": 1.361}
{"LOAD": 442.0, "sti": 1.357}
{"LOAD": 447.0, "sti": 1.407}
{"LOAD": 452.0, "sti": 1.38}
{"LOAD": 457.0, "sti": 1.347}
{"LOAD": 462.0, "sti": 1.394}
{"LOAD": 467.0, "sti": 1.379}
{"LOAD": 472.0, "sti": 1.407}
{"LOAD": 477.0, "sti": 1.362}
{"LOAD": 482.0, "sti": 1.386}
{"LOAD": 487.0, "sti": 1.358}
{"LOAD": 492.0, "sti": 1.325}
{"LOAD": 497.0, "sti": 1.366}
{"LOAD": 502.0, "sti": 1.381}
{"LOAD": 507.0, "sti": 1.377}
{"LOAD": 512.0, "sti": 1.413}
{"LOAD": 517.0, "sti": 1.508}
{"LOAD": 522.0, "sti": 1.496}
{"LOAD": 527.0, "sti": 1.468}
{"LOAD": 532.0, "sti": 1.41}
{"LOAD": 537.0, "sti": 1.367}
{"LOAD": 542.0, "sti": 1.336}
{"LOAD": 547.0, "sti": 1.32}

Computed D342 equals 0.998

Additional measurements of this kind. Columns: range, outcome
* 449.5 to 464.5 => 1.37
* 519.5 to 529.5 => 1.48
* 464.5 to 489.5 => 1.38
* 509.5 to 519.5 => 1.46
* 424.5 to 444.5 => 1.35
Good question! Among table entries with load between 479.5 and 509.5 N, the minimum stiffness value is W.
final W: 1.325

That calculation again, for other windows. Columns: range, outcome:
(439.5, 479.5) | 1.347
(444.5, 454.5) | 1.38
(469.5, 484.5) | 1.362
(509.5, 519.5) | 1.413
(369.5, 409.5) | 1.092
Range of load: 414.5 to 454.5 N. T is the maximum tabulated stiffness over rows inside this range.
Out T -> 1.407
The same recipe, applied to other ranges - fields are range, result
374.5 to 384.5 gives 1.123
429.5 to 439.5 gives 1.361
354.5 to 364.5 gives 1.078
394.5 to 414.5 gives 1.331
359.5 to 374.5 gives 1.092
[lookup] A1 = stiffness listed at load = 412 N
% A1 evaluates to 1.269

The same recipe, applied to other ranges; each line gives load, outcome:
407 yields 1.28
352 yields 0.9614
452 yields 1.38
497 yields 1.366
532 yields 1.41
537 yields 1.367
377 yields 1.093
